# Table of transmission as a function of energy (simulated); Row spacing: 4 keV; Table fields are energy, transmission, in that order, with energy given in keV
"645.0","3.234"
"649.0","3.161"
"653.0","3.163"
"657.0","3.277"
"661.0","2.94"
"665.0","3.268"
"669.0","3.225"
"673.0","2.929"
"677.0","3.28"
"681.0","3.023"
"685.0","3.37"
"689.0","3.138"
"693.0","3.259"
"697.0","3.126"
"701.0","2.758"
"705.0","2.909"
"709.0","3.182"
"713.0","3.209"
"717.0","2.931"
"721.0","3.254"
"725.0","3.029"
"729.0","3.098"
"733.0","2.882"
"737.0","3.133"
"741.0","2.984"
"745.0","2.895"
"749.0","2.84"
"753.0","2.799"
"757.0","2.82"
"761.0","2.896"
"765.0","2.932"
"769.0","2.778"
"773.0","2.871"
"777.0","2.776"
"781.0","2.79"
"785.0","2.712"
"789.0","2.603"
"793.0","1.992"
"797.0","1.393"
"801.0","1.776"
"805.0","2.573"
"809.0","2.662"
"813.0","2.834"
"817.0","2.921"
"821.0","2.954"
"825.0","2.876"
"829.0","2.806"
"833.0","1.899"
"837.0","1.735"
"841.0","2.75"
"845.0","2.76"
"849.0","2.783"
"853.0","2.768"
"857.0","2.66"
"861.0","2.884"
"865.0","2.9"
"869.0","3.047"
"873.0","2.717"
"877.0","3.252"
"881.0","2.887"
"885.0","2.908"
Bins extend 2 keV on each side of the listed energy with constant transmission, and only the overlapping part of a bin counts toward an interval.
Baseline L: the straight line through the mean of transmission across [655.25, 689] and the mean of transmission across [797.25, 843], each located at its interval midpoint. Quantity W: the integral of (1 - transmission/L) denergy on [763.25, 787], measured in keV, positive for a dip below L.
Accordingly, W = -1.1 keV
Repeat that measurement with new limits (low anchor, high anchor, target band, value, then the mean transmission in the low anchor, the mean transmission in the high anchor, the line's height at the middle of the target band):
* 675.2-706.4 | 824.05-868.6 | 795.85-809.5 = 3.4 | 3.11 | 2.63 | 2.76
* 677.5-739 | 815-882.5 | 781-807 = 5.9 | 3.09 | 2.74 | 2.88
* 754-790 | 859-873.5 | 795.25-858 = 7.7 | 2.8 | 2.9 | 2.86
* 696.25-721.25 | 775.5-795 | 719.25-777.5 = -3.0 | 3.03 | 2.57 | 2.79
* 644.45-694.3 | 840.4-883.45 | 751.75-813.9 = 8.8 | 3.17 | 2.86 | 2.99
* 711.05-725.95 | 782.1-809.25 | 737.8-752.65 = -0.6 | 3.11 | 2.24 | 2.81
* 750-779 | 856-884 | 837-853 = 1.4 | 2.84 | 2.92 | 2.9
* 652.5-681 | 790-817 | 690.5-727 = -2.5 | 3.14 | 2.27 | 2.88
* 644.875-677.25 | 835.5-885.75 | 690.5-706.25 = 0.3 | 3.15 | 2.78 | 3.08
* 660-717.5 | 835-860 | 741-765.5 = 0.2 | 3.11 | 2.59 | 2.9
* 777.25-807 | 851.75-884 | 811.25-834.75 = -1.8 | 2.29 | 2.89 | 2.54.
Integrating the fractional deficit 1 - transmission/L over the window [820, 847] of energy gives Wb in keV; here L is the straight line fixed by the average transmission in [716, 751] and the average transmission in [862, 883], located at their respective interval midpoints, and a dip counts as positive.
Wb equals 4.1 keV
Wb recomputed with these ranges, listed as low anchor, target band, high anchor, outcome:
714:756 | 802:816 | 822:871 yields 0.7 keV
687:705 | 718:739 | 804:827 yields -0.6 keV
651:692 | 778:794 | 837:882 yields 2.0 keV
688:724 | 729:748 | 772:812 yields -1.0 keV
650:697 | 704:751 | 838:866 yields 0.1 keV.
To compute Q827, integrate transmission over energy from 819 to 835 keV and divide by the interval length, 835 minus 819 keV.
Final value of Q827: 2.63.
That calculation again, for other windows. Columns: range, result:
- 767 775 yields 2.82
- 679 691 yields 3.18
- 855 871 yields 2.87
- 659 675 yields 3.09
